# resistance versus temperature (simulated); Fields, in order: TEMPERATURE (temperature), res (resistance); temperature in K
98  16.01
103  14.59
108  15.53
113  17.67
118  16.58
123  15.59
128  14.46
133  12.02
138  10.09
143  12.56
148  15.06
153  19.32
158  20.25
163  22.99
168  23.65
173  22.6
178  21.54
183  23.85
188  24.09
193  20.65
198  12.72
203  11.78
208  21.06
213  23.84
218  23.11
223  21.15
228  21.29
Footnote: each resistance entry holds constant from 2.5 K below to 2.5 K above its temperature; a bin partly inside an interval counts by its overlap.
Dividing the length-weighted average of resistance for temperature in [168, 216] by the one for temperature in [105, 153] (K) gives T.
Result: 1.40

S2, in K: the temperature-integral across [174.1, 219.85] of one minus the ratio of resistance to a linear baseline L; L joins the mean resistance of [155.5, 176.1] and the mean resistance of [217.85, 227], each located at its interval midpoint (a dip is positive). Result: 3.5 K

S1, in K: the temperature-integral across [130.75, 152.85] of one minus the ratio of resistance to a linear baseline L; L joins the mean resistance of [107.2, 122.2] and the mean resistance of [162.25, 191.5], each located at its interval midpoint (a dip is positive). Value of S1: 7.2 K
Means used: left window 16.6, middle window 13.2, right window 23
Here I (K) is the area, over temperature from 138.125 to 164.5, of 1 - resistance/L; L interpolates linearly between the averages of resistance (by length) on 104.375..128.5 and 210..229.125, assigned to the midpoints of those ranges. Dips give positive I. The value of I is 1.7 K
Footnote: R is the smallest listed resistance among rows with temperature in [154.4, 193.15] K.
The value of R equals 20.25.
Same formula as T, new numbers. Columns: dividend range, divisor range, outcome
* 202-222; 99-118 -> 1.29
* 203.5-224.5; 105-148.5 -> 1.49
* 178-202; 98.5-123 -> 1.24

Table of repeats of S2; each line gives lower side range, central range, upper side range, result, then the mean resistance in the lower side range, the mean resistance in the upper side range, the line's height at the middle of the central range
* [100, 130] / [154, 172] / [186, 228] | -4.2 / 15.8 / 19.8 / 17.9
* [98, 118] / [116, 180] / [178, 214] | 1.4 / 16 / 19.7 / 17.7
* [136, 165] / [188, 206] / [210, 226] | 3.6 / 16.7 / 22.6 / 20.8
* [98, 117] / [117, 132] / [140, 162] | 1.2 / 16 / 17.1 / 16.4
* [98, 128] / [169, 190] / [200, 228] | -4.9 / 15.9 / 20.2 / 18.7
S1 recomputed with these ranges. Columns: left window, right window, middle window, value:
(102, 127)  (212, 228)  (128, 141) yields 4.1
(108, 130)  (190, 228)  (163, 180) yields -4.4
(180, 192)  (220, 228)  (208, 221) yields -0.6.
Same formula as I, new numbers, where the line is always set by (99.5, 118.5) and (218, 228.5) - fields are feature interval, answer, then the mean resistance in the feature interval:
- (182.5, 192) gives -1.72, 23.5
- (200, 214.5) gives 1.79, 18.3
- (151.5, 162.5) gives -1.19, 20.4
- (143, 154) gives 1.32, 15.8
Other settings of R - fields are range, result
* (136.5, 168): 10.09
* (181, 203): 11.78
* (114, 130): 14.46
